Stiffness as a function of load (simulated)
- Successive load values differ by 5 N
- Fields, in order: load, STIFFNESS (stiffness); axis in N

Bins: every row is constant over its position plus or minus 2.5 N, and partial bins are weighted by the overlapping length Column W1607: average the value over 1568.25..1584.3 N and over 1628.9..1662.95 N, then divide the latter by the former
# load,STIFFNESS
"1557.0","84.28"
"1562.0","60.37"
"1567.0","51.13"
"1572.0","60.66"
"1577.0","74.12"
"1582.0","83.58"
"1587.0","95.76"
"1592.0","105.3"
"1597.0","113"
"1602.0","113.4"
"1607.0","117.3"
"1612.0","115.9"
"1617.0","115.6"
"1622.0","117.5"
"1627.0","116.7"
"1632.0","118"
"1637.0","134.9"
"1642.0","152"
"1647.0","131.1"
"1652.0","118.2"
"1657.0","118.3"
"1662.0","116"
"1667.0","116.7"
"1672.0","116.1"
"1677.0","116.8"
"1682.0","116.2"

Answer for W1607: 1.8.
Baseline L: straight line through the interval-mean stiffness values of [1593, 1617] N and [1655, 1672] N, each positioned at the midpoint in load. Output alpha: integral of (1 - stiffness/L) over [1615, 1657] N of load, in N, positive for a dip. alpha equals -3.4 N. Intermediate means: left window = 114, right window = 117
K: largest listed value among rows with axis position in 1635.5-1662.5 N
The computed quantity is 152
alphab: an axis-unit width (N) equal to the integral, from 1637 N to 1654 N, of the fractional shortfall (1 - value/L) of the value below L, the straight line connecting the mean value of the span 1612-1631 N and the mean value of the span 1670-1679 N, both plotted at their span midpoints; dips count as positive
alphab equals -2.60 N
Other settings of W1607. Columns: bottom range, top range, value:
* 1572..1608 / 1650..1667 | 1.21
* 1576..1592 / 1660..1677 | 1.31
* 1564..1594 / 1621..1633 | 1.51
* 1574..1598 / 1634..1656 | 1.43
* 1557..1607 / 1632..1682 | 1.44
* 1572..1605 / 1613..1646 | 1.32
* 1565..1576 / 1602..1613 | 1.98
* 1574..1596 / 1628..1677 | 1.37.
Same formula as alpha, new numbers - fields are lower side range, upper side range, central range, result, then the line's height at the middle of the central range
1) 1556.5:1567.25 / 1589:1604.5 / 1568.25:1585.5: 2.5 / 84.2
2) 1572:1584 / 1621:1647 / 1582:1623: -5.0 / 98.4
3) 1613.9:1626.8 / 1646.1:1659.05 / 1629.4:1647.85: -2.3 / 119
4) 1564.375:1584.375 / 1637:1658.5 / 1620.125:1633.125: -0.5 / 113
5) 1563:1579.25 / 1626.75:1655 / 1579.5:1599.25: -4.9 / 79.3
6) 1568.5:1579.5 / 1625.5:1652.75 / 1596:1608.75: -2.9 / 93.7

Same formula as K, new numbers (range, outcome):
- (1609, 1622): 117.5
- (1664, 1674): 116.7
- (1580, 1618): 117.3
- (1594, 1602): 113.4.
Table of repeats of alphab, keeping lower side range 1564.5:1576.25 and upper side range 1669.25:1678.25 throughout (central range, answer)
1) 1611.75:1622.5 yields -4.0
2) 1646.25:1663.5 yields -2.4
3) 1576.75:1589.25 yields -3.9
